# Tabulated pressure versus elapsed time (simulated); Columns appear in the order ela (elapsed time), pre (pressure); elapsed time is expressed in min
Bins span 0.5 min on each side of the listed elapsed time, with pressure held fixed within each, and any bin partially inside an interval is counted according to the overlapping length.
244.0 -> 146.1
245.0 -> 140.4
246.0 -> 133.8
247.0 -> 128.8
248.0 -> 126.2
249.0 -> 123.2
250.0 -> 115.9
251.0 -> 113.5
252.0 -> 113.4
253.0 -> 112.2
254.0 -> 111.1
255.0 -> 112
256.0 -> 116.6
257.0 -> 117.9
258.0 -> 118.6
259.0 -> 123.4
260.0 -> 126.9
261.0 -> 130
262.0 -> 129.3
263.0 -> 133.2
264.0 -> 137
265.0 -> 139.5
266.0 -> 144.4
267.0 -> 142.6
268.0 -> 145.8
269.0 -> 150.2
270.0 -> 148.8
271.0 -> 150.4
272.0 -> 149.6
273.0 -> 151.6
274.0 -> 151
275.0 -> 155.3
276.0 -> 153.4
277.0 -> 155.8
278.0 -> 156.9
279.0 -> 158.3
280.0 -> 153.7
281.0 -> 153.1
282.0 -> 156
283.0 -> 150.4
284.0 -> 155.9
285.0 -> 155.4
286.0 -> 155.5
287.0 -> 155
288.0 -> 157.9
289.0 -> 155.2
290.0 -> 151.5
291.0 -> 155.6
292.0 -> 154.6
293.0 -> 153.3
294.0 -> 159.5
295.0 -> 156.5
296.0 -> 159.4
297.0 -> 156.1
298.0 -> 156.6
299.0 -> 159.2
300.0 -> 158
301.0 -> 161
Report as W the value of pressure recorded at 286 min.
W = 155.5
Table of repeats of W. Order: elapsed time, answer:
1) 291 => 155.6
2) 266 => 144.4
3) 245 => 140.4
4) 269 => 150.2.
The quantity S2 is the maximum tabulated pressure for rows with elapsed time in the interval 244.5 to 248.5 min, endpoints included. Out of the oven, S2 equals 140.4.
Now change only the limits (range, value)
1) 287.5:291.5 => 157.9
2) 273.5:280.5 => 158.3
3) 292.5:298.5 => 159.5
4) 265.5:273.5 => 151.6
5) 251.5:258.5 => 118.6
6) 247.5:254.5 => 126.2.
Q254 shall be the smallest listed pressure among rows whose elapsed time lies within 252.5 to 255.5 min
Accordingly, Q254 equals 111.1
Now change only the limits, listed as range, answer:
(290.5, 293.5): 153.3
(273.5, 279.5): 151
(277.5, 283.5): 150.4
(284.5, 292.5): 151.5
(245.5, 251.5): 113.5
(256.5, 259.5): 117.9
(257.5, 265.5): 118.6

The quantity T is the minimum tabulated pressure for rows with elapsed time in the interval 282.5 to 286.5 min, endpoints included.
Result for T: 150.4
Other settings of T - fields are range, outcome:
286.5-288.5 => 155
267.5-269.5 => 145.8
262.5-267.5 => 133.2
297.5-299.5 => 156.6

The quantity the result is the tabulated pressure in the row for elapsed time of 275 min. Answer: 155.3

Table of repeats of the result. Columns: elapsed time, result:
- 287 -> 155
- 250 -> 115.9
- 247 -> 128.8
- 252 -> 113.4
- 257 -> 117.9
